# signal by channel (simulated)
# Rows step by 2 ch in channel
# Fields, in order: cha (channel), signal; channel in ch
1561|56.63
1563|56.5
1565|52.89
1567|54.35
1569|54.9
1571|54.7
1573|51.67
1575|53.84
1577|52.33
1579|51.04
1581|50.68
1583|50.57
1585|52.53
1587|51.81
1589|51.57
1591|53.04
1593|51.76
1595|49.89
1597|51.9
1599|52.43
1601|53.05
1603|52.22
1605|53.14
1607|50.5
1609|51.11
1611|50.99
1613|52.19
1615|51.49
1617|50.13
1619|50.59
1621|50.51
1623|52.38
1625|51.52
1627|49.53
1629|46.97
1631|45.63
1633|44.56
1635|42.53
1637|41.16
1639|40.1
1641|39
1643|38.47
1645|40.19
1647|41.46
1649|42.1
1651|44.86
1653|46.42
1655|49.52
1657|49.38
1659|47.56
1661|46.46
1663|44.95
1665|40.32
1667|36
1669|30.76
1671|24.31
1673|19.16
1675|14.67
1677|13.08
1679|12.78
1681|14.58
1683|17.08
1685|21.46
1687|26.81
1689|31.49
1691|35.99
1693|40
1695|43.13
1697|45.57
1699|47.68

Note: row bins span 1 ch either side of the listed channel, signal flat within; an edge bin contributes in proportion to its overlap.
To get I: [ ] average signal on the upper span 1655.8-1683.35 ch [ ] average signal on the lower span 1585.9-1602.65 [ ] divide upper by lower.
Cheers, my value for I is 0.57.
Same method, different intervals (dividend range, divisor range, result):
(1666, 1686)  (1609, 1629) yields 0.40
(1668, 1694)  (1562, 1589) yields 0.44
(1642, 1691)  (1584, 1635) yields 0.65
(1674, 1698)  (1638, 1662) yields 0.60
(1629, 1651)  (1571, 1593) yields 0.81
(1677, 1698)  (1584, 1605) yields 0.54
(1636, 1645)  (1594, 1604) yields 0.77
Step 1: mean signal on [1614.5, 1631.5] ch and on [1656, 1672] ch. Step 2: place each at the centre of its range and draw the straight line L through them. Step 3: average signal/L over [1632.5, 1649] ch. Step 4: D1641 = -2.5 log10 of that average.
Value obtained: 0.12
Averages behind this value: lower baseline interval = 49.9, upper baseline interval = 40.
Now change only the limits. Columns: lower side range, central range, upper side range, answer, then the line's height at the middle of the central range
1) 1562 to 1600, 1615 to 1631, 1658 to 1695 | -0.18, 42.3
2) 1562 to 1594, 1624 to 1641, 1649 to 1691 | -0.11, 40.4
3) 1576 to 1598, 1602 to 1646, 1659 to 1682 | -0.16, 41.1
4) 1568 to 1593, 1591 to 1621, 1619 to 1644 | -0.06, 48.9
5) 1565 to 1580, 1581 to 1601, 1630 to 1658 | -0.02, 50.7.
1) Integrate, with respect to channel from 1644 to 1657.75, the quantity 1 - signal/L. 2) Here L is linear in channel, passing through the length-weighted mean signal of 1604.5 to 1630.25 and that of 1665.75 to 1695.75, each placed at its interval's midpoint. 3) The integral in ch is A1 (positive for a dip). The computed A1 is -2.8 ch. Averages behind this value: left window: 50.8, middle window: 44.8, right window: 25.4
